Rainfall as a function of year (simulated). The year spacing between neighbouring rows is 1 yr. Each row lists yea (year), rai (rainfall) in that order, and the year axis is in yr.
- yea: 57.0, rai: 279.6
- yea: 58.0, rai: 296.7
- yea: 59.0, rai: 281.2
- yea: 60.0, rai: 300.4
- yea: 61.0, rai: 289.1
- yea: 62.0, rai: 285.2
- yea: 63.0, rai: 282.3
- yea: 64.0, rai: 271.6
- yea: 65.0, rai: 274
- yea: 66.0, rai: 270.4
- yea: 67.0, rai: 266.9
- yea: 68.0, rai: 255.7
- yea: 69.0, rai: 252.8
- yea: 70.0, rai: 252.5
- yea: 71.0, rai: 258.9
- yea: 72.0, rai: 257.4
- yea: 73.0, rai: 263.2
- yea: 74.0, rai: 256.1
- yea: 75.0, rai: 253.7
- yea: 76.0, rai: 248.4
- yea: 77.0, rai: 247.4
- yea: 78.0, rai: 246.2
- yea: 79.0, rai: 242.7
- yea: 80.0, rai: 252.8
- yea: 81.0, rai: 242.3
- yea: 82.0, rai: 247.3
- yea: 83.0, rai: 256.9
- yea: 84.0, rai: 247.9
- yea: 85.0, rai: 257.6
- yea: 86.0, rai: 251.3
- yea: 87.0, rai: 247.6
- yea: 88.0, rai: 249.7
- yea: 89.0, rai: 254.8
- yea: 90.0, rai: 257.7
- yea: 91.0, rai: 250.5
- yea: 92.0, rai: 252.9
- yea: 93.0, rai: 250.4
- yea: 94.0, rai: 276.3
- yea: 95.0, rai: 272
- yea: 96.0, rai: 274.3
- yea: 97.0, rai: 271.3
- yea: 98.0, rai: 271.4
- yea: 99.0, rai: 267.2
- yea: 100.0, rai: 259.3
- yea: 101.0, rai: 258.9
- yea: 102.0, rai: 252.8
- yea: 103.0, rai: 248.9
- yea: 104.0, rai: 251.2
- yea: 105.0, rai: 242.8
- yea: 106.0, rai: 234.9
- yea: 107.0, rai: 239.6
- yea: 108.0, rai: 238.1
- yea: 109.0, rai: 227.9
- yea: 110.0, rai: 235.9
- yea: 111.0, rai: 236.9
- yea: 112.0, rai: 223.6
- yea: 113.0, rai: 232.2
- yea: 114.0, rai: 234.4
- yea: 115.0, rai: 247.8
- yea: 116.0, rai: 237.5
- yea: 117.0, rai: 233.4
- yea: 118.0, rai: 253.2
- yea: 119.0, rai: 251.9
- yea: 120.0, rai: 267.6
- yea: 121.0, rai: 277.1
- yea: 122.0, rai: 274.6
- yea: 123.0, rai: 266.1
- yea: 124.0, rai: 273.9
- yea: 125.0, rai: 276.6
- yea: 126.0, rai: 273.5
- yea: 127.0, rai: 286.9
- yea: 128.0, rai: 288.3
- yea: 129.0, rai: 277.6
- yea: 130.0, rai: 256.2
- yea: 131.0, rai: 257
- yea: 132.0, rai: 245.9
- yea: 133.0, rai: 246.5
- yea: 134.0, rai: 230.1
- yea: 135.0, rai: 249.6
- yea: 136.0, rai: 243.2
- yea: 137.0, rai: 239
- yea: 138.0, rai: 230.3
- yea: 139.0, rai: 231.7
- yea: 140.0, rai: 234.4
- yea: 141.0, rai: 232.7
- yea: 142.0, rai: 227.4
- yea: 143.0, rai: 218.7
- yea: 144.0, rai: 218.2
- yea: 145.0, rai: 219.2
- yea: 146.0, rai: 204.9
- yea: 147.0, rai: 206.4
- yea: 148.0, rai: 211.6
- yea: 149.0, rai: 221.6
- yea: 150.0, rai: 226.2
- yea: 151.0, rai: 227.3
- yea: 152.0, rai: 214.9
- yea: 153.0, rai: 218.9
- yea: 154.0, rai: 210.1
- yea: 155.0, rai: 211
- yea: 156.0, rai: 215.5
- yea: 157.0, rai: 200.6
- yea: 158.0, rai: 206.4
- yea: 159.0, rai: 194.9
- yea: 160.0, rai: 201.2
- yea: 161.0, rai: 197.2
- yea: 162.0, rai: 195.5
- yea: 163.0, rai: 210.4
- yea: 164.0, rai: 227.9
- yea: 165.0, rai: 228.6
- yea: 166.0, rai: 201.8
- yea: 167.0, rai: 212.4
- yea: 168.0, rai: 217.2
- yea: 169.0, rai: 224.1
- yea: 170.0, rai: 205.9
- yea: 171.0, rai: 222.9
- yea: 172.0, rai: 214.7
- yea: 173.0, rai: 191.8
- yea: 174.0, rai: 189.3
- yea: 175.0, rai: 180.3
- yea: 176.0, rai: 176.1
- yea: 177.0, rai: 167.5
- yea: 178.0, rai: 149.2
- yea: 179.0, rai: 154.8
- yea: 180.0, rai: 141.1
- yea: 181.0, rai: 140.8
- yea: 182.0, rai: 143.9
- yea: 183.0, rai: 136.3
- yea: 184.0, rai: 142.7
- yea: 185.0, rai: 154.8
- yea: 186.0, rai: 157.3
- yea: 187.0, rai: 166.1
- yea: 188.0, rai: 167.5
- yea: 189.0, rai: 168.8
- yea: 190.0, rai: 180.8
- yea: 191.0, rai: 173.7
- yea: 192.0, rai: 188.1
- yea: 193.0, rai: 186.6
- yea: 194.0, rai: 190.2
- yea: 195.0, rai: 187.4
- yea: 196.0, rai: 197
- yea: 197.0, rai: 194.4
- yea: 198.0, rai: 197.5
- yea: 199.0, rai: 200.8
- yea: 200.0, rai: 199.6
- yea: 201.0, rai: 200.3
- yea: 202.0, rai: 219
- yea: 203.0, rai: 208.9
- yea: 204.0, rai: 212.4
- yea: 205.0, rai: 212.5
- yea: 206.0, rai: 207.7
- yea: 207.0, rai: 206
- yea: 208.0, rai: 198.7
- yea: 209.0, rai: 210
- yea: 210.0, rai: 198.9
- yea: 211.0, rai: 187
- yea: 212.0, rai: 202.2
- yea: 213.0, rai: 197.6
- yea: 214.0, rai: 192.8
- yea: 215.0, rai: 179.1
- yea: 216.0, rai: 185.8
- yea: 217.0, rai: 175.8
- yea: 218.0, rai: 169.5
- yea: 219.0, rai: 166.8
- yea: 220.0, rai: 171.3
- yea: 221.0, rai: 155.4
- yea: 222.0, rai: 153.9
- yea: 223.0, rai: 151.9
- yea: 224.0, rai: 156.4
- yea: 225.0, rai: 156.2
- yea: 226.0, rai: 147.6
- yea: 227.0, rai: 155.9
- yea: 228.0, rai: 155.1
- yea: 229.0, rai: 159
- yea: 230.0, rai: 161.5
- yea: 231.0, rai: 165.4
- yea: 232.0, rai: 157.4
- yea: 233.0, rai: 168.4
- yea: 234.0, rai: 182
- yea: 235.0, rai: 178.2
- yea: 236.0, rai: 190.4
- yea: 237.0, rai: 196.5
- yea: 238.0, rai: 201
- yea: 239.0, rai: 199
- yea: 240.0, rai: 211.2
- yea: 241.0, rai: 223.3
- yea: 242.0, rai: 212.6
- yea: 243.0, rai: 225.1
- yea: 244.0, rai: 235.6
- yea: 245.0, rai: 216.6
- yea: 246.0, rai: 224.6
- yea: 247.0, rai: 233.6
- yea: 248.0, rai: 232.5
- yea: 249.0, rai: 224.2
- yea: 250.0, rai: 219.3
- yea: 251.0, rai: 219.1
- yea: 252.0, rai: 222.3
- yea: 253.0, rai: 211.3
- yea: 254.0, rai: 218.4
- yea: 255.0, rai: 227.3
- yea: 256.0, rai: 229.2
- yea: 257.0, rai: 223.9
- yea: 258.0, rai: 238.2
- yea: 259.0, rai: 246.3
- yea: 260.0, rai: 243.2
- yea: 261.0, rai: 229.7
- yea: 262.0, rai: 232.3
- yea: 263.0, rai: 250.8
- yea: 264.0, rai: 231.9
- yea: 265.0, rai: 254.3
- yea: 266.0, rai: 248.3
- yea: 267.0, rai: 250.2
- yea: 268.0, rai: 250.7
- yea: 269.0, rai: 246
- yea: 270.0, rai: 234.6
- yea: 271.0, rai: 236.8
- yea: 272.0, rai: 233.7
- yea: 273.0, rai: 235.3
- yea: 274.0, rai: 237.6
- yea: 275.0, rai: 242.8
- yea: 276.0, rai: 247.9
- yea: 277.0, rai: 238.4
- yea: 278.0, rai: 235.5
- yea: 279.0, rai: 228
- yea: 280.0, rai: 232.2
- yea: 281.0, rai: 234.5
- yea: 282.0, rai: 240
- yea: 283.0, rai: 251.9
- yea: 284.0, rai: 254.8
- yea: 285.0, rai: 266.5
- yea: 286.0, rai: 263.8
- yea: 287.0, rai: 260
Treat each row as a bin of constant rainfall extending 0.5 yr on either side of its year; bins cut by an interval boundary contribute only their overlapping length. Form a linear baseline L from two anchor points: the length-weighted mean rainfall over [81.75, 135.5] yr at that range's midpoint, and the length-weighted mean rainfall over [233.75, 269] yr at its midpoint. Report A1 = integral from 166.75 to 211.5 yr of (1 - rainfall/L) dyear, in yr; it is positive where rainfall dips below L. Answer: 9.7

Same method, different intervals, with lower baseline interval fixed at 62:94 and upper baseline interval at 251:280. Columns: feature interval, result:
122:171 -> 3.8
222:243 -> 5.5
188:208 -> 3.9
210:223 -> 3.4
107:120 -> 0.7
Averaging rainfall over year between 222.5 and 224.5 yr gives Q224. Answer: 154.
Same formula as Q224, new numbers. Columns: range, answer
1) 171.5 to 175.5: 194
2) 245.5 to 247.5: 229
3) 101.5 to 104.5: 251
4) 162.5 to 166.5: 217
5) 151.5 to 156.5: 214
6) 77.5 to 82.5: 246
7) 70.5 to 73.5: 260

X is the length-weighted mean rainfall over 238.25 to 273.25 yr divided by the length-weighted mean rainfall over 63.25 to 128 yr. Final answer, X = 0.9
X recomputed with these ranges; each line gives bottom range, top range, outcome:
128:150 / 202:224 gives 0.80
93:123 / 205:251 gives 0.75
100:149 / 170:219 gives 0.75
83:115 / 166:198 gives 0.71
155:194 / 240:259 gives 1.21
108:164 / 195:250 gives 0.81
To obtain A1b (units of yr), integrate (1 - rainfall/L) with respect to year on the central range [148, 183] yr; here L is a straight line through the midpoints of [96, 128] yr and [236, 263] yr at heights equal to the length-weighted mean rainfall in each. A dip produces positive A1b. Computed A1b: 6.4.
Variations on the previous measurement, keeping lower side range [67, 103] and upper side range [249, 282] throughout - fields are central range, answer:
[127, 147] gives 0.8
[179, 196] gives 5.5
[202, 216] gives 2.4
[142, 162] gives 2.9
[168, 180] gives 2.8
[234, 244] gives 1.4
